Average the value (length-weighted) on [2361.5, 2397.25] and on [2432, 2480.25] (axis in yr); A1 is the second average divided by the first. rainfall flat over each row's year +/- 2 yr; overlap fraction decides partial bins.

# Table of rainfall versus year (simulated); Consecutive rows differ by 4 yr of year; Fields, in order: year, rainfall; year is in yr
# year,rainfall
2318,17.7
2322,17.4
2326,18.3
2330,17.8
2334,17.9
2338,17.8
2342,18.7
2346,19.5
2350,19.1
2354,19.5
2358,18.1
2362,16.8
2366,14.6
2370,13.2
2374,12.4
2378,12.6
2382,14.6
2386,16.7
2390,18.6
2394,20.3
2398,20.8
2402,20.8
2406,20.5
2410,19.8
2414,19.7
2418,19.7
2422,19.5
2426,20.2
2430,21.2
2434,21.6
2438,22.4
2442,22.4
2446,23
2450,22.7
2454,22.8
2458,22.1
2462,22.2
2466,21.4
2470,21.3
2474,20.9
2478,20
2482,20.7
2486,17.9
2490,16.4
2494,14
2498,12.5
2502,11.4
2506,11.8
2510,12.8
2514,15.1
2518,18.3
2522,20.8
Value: 1.40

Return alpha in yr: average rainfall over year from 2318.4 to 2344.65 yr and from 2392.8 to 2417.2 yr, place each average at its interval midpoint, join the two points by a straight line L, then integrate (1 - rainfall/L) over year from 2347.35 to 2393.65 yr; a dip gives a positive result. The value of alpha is 7.2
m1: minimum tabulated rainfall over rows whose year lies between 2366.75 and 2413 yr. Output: 12.4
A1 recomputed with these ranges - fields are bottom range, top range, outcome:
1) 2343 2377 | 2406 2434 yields 1.22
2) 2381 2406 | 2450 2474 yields 1.16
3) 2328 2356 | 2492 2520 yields 0.74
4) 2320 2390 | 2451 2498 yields 1.17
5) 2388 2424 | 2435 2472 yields 1.11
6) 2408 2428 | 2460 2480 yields 1.07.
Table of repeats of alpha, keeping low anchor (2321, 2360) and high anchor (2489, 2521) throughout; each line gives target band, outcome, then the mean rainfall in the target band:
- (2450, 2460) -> -4.54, 22.5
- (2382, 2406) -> -2.95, 19.1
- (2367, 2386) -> 4.18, 13.6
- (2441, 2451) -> -4.48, 22.7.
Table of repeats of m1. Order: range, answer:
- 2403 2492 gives 16.4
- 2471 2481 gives 20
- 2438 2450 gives 22.4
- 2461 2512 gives 11.4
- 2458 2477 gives 20.9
